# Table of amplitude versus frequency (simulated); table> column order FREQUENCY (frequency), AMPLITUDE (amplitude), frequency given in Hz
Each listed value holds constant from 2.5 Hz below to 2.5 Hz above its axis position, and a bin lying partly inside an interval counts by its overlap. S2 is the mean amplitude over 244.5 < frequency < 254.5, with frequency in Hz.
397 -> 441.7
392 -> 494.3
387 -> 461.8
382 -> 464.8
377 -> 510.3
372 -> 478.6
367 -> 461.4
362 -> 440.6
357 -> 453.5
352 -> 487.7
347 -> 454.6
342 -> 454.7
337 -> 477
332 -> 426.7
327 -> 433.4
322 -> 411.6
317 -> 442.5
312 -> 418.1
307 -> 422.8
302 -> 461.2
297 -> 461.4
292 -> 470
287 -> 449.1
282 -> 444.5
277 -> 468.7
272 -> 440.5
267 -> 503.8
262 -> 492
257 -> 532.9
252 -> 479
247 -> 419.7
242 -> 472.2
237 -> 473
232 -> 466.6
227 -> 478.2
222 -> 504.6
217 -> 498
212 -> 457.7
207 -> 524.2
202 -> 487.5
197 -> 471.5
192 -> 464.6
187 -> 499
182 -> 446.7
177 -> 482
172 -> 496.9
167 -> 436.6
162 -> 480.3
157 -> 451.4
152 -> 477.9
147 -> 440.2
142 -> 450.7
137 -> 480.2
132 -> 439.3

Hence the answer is 449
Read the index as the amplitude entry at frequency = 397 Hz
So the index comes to 441.7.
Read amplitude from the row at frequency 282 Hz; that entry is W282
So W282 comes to 444.5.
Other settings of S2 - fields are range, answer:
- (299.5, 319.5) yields 436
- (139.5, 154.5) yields 456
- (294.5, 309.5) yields 448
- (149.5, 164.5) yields 470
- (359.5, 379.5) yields 473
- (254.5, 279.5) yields 488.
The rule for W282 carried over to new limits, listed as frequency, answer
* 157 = 451.4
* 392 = 494.3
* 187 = 499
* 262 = 492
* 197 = 471.5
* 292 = 470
